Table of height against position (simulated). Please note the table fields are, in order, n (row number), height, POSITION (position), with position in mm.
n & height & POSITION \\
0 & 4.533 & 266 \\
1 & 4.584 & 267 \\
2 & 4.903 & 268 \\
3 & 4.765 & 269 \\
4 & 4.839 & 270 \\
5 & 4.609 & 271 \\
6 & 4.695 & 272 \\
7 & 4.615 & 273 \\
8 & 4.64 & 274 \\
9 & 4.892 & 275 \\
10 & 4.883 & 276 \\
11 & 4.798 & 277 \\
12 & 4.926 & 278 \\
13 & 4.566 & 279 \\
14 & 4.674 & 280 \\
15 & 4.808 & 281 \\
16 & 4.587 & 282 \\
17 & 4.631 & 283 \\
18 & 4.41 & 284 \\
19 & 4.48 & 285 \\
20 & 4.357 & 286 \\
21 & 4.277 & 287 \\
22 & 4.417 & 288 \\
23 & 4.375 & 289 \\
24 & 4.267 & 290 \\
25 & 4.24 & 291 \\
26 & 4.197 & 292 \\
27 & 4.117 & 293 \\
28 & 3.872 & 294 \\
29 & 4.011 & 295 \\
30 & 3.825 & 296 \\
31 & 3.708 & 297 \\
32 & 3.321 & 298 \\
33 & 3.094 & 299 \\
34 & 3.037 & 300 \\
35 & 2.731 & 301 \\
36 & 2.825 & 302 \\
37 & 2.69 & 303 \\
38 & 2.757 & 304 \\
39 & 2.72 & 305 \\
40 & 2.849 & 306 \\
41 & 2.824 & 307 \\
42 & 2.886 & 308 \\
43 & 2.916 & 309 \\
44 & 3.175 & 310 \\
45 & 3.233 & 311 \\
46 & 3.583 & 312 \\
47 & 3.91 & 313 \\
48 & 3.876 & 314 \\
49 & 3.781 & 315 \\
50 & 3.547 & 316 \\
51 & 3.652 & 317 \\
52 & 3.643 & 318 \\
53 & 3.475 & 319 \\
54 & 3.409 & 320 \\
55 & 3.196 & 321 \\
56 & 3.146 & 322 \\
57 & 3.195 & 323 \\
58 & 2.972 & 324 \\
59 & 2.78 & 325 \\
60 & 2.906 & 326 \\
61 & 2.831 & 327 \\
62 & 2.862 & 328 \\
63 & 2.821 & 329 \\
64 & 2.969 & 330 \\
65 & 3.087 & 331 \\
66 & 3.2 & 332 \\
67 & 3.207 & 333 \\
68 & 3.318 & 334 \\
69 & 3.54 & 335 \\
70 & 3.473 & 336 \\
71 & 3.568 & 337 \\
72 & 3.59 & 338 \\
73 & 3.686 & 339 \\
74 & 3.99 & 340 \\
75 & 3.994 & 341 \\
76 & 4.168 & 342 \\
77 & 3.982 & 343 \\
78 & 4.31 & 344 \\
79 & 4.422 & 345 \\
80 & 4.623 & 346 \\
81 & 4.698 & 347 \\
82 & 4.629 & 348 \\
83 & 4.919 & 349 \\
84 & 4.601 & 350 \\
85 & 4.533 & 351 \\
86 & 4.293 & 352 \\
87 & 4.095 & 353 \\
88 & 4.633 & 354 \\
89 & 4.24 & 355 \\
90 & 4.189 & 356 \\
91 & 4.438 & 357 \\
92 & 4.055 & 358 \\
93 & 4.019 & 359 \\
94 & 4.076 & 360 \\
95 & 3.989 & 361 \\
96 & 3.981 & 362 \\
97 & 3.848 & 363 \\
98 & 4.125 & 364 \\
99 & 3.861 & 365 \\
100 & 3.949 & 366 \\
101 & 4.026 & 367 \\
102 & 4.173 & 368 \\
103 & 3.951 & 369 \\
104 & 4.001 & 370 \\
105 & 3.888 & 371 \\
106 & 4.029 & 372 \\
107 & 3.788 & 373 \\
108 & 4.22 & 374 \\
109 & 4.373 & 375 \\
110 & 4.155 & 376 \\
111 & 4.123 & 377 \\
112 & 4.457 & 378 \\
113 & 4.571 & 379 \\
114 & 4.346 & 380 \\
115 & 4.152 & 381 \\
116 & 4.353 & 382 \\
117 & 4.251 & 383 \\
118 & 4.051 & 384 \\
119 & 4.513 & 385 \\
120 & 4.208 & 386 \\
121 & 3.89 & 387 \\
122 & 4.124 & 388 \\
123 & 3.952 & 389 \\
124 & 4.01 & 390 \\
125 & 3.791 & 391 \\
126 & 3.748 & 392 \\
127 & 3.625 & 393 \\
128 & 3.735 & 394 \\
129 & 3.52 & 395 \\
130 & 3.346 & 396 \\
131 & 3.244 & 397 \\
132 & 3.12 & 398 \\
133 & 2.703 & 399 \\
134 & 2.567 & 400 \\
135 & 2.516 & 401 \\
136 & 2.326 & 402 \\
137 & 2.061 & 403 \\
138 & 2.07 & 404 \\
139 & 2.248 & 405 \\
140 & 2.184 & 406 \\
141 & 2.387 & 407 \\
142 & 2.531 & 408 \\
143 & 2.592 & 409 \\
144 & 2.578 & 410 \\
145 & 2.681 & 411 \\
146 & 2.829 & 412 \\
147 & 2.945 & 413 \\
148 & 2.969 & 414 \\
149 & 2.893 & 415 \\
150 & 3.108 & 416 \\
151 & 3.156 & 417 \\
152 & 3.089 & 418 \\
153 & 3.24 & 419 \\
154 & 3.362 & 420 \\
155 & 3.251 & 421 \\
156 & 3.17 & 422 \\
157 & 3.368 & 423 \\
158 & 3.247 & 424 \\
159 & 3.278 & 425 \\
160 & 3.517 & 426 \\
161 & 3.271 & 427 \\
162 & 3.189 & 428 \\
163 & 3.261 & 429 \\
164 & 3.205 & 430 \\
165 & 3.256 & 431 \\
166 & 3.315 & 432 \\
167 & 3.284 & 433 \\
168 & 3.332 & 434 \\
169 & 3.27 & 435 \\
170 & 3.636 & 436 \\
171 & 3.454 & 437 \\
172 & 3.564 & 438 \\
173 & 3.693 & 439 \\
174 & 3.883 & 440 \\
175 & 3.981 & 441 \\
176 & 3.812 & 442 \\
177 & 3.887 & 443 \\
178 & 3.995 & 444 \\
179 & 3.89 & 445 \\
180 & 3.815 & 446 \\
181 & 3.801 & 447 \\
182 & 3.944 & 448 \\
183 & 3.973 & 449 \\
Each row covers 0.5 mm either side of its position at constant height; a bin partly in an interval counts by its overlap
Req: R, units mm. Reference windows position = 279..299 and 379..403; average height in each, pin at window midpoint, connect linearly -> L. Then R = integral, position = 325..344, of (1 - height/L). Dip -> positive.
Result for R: 2.6 mm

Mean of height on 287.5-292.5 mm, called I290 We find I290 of 4.3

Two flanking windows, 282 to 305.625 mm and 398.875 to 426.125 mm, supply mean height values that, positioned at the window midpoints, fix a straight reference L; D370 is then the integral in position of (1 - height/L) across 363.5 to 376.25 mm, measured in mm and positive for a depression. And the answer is -3.6 mm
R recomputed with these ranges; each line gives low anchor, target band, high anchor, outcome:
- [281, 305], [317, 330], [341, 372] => 2.9 mm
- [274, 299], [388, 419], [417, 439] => 4.7 mm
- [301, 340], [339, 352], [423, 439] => -4.5 mm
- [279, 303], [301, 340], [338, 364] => 8.5 mm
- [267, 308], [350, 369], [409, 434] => -3.1 mm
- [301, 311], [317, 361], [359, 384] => -3.3 mm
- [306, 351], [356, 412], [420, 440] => -2.7 mm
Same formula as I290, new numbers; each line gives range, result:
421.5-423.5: 3.27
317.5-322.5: 3.37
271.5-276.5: 4.75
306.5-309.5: 2.88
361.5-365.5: 3.95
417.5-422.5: 3.22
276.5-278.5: 4.86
